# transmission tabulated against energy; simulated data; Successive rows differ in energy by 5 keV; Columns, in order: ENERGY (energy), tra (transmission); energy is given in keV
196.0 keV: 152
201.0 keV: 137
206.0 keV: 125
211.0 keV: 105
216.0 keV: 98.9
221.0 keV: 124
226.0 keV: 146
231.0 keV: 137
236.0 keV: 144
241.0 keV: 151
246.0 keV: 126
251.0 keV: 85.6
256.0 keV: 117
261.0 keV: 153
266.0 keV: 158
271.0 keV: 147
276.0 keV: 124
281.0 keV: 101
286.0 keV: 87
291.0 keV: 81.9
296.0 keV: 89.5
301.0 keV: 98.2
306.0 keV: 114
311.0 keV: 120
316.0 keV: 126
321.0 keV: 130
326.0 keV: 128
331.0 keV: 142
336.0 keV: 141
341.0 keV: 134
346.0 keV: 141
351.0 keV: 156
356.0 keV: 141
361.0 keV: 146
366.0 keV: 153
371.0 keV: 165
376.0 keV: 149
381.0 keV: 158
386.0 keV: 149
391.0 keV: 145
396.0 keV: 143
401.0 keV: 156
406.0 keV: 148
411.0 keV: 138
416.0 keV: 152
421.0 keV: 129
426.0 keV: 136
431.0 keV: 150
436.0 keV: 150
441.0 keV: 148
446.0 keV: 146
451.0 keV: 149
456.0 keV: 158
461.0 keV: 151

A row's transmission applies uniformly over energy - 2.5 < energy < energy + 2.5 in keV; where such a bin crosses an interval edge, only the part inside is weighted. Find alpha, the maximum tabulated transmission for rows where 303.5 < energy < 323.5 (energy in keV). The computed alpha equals 130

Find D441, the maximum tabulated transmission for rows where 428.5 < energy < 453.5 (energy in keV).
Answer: 150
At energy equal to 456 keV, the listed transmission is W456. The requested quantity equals 158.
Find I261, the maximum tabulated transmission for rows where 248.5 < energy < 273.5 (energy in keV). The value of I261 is 158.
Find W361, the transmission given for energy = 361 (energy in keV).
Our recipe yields 146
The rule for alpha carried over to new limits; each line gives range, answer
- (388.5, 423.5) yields 156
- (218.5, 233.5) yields 146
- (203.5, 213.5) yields 125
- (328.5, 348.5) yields 142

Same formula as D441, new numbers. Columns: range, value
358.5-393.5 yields 165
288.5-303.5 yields 98.2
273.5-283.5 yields 124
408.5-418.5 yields 152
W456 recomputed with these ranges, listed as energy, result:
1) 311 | 120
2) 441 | 148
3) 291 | 81.9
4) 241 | 151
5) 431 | 150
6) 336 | 141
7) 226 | 146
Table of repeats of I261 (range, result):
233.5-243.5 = 151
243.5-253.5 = 126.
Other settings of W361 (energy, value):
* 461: 151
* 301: 98.2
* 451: 149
